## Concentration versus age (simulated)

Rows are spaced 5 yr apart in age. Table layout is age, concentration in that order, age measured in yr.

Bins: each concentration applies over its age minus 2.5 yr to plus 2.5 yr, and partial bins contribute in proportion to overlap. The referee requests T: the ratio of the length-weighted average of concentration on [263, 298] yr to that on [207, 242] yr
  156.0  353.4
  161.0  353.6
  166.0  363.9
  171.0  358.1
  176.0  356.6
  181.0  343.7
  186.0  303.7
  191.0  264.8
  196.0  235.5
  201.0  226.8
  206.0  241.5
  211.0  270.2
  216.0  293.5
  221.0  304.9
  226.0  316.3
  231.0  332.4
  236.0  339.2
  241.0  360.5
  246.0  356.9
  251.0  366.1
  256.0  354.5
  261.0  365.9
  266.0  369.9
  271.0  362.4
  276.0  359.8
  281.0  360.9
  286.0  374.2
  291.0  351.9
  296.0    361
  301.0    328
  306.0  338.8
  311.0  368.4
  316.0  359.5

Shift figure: 1.2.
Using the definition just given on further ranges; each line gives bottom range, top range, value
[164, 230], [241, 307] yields 1.20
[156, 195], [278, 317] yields 1.07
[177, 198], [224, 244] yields 1.15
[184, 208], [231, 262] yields 1.40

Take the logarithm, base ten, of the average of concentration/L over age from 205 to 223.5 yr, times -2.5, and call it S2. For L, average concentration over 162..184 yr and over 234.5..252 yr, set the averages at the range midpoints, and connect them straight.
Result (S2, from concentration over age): 0.26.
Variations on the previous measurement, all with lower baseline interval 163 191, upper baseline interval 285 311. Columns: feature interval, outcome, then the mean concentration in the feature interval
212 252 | 0.05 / 330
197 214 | 0.35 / 247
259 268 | -0.06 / 368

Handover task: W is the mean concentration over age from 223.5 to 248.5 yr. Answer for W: 341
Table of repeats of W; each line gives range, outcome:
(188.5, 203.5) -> 242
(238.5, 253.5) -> 361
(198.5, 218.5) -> 258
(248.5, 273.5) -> 364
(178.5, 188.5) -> 324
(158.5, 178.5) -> 358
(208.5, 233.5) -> 303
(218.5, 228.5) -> 311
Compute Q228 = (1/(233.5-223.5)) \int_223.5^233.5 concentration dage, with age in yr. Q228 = 324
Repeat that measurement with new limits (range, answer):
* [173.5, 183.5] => 350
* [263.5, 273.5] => 366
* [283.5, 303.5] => 354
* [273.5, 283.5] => 360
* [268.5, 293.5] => 362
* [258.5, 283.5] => 364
